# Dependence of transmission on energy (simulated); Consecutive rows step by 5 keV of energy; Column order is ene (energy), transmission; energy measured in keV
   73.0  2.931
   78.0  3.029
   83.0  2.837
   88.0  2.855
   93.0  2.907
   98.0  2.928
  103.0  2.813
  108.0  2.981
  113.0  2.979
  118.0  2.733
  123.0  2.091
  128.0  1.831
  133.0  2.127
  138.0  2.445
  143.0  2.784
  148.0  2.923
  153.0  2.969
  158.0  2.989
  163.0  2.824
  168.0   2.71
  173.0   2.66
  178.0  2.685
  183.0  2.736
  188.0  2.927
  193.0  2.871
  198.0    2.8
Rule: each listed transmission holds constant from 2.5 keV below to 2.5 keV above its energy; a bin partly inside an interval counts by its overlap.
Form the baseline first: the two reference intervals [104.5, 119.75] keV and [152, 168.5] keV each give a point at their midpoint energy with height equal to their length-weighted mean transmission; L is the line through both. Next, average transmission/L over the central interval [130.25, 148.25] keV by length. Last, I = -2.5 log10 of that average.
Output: 0.15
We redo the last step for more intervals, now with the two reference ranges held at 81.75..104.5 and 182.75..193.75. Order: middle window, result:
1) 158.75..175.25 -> 0.041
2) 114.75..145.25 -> 0.218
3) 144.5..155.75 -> -0.025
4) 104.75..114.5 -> -0.036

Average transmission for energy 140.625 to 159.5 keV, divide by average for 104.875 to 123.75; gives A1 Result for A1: 1.1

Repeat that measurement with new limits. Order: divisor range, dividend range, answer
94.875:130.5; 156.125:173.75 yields 1.07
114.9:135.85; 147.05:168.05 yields 1.31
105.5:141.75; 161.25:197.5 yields 1.12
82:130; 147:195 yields 1.05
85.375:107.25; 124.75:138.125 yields 0.72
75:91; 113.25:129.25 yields 0.81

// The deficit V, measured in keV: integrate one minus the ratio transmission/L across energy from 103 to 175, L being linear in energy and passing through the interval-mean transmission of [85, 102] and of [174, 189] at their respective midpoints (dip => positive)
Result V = 4.3 keV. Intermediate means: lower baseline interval 2.89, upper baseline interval 2.76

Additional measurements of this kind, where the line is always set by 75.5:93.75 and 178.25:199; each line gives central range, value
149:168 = -0.4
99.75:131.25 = 3.4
